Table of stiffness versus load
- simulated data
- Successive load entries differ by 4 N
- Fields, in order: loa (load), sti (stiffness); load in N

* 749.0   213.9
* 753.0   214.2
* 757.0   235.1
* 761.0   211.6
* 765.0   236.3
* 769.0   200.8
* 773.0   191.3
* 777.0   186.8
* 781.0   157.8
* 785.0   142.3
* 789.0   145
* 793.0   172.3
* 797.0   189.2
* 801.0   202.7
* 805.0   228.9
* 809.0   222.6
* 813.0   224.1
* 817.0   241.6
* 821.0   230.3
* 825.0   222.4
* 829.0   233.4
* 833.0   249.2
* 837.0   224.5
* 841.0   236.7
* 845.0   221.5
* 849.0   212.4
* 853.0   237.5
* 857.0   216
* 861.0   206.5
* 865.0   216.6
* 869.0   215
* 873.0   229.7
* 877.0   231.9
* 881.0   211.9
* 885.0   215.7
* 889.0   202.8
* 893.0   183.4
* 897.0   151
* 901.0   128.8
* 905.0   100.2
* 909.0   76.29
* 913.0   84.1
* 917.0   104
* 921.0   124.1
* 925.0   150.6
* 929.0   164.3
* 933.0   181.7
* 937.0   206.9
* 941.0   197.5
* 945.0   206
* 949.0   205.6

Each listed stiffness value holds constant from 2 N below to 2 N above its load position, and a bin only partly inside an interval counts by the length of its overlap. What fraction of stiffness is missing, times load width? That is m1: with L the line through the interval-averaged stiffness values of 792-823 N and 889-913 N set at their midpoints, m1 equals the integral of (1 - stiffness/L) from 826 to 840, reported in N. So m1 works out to -3.1 N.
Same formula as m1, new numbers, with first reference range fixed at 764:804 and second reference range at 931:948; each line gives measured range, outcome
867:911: 3.6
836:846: -2.1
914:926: 4.6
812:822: -2.5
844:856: -2.2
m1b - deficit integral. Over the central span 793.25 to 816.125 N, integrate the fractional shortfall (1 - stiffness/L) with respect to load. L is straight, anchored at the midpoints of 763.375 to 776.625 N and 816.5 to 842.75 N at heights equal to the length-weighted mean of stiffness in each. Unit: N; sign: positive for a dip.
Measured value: 1.1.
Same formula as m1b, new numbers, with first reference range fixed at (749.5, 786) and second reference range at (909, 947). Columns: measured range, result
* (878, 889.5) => -3.2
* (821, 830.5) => -2.4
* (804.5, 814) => -1.9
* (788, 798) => 1.2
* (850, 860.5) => -2.9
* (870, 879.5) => -3.3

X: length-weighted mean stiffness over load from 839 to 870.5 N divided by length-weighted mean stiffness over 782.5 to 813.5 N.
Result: 1.2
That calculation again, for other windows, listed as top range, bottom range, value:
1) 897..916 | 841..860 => 0.46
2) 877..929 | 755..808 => 0.77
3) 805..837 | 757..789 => 1.22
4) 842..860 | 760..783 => 1.13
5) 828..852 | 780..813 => 1.24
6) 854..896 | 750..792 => 1.10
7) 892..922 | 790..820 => 0.56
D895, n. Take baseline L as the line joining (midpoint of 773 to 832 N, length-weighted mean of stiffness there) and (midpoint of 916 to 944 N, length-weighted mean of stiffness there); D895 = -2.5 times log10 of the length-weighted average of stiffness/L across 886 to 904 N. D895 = 0.06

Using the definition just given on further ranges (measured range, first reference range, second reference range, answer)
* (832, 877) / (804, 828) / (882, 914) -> -0.18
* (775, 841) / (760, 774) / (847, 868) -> 0.05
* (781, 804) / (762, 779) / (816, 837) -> 0.25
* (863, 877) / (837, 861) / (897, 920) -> -0.23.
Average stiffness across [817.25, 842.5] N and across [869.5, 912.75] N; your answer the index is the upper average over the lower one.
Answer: 0.73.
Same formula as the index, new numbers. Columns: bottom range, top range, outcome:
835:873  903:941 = 0.61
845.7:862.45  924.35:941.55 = 0.83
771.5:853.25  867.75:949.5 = 0.81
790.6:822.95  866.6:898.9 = 0.96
